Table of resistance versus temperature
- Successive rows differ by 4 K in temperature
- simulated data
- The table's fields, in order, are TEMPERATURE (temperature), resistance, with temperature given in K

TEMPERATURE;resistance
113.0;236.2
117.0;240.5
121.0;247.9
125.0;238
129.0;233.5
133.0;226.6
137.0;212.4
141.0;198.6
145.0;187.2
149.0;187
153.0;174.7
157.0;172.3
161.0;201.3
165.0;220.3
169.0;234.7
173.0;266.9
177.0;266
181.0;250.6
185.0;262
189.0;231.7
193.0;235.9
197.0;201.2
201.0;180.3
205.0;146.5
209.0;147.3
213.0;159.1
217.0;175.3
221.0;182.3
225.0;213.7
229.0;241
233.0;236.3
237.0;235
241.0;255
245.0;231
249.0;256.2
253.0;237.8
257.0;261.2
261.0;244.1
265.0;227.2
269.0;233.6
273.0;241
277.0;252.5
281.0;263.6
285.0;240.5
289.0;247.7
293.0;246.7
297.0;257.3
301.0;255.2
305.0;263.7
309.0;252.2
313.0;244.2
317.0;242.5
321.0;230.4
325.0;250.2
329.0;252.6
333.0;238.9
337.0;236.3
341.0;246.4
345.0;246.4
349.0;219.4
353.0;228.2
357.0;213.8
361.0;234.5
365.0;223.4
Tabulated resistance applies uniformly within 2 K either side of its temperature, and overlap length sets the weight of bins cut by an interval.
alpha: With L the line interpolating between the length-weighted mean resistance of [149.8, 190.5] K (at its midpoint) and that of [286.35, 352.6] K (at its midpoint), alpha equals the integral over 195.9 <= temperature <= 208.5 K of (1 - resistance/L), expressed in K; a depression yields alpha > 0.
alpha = 3.3 K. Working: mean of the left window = 227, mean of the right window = 245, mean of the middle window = 171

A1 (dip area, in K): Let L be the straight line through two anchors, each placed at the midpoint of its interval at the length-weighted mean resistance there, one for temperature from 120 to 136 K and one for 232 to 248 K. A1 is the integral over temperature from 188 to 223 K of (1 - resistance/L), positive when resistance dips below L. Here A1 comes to 8.1 K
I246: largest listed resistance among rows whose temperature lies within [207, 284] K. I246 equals 263.6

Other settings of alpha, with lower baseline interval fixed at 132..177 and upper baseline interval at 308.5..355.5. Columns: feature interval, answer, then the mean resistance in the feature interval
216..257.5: -1.1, 230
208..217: 2.5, 159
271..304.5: -2.7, 251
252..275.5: -1.3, 241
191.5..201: 0.3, 210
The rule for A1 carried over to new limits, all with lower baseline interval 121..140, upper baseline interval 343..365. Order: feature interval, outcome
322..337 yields -1.1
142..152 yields 1.8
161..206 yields 0.1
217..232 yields 1.3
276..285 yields -1.1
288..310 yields -2.5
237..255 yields -1.2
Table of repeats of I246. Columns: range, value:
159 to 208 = 266.9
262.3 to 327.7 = 263.7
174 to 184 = 266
